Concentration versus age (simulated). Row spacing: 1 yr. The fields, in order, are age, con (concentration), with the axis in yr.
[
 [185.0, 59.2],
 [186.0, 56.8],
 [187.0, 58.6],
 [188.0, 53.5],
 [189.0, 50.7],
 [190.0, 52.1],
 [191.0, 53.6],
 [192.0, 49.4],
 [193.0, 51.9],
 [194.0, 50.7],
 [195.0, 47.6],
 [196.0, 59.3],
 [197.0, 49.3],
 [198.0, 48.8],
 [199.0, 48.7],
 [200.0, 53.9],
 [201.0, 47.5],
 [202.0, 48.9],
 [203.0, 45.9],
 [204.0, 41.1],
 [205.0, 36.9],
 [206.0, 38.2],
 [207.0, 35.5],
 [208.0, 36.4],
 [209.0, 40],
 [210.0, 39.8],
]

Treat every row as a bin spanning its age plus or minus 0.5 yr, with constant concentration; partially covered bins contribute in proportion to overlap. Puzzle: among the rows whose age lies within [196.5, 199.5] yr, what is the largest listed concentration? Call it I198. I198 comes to 49.3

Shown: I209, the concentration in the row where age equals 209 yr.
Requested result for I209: 40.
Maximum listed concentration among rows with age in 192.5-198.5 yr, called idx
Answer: 59.3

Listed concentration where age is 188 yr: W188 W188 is 53.5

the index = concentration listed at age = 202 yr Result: 48.9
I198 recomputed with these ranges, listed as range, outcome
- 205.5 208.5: 38.2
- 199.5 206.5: 53.9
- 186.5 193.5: 58.6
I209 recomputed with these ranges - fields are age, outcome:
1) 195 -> 47.6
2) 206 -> 38.2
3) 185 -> 59.2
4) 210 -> 39.8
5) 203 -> 45.9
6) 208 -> 36.4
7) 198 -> 48.8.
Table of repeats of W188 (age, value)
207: 35.5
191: 53.6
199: 48.7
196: 59.3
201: 47.5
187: 58.6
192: 49.4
